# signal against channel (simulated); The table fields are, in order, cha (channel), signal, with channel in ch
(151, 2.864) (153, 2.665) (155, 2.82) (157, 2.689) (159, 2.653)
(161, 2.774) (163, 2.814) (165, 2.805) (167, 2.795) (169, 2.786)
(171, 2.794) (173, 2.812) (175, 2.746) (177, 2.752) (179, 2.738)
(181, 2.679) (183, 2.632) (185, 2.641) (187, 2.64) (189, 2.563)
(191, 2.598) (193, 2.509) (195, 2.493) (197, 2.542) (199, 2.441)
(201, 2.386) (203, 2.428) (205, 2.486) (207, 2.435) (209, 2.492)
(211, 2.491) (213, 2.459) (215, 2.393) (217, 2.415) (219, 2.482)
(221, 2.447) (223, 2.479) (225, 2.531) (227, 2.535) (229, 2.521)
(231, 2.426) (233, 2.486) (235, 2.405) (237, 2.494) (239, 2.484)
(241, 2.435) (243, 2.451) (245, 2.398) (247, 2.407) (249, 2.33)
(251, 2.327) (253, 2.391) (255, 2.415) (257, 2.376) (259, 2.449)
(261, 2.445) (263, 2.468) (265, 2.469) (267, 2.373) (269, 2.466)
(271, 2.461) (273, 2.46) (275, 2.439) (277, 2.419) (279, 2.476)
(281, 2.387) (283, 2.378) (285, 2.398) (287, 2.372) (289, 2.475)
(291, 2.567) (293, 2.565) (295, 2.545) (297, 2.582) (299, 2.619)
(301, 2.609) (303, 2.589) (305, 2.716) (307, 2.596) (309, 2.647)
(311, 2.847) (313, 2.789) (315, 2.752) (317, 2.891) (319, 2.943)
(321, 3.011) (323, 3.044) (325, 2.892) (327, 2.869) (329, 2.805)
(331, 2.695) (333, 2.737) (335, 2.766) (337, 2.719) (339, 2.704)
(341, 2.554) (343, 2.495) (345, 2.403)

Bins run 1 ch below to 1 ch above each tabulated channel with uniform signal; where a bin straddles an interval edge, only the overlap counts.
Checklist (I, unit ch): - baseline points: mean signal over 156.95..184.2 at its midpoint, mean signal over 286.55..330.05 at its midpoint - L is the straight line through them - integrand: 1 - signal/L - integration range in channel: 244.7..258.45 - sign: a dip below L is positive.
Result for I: 1.77 ch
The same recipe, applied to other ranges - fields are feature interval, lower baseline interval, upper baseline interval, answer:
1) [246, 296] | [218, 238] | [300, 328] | 3.89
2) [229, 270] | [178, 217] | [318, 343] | 3.20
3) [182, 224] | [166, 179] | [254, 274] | 2.63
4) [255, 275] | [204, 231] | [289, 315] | 0.98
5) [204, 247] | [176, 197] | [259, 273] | 1.24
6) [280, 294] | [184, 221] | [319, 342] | 1.30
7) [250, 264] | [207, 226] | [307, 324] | 1.13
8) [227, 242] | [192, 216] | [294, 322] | 0.41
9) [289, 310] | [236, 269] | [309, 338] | 0.75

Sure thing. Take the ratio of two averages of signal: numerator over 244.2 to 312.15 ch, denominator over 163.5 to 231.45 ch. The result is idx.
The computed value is 0.97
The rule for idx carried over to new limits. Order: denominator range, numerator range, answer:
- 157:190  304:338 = 1.03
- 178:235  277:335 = 1.06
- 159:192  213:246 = 0.90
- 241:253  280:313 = 1.07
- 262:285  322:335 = 1.16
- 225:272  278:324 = 1.08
